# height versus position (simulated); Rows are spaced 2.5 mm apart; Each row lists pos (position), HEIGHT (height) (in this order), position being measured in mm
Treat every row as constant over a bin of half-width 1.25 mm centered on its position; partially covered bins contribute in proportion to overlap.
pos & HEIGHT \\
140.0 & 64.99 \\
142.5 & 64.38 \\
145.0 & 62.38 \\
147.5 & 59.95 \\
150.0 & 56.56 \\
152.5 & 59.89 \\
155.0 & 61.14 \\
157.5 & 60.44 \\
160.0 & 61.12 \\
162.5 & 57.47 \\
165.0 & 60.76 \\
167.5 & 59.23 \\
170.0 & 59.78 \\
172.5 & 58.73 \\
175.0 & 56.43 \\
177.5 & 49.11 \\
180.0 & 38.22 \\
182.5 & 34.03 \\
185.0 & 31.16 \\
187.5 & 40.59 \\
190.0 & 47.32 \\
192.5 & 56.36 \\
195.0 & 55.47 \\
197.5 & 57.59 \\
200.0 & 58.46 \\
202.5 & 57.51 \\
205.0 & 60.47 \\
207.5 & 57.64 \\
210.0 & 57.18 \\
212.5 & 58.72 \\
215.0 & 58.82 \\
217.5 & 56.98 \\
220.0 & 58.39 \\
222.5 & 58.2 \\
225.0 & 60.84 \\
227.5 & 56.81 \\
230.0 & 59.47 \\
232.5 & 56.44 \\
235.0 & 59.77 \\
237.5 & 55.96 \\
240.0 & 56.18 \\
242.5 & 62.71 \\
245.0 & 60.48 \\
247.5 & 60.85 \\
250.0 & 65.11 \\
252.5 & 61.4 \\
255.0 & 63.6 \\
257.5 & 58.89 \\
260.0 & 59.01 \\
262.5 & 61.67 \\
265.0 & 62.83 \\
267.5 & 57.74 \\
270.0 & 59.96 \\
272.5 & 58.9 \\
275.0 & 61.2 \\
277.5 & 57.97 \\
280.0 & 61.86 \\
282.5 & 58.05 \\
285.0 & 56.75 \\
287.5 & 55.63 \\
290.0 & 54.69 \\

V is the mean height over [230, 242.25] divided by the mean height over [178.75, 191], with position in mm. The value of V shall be 1.52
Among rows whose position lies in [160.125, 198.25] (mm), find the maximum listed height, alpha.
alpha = 60.76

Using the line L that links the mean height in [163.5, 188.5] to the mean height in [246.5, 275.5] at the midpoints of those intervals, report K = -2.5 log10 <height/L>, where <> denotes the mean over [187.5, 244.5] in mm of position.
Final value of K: -0.052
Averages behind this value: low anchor 49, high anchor 60.9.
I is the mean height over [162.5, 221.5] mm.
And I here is 53.5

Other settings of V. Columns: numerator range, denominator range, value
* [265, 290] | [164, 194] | 1.19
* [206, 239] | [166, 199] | 1.17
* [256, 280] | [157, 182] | 1.08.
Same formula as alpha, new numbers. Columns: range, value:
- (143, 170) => 62.38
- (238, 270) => 65.11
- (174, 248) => 62.71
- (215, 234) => 60.84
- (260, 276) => 62.83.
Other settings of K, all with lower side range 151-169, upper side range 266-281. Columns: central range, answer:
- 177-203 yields 0.25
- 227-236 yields 0.03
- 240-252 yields -0.03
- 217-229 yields 0.03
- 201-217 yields 0.03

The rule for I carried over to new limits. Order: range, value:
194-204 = 57.4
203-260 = 59.3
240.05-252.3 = 61.6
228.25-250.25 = 59.4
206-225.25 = 58.2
